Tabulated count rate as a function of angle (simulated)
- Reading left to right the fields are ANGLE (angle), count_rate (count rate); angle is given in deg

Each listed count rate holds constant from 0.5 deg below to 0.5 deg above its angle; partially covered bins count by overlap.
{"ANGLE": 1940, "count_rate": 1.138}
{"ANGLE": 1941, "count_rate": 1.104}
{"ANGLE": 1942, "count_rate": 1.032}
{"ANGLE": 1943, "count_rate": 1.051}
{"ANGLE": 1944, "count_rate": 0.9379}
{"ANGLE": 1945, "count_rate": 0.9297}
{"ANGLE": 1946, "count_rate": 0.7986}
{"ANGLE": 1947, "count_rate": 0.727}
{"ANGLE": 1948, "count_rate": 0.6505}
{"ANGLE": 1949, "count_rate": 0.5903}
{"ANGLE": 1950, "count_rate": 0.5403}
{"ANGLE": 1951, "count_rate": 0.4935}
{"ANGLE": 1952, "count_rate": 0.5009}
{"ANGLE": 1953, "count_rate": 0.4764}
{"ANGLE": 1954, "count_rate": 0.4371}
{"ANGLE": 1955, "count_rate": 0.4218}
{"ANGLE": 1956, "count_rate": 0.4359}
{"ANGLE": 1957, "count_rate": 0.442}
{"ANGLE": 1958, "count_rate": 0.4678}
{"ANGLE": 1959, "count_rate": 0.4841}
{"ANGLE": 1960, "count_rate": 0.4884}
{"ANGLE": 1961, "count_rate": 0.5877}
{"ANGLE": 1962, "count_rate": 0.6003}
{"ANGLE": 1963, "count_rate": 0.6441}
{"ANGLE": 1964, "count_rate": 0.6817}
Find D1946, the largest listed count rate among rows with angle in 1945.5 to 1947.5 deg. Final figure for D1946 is 0.7986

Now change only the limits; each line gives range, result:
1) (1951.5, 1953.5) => 0.5009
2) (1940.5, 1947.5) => 1.104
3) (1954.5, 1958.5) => 0.4678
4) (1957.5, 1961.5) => 0.5877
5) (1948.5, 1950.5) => 0.5903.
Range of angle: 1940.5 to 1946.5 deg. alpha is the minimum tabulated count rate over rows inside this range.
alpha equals 0.7986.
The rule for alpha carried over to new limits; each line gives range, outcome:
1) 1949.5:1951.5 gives 0.4935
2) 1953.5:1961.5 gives 0.4218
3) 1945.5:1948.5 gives 0.6505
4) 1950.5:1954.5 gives 0.4371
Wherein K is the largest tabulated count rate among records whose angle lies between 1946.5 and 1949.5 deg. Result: 0.727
